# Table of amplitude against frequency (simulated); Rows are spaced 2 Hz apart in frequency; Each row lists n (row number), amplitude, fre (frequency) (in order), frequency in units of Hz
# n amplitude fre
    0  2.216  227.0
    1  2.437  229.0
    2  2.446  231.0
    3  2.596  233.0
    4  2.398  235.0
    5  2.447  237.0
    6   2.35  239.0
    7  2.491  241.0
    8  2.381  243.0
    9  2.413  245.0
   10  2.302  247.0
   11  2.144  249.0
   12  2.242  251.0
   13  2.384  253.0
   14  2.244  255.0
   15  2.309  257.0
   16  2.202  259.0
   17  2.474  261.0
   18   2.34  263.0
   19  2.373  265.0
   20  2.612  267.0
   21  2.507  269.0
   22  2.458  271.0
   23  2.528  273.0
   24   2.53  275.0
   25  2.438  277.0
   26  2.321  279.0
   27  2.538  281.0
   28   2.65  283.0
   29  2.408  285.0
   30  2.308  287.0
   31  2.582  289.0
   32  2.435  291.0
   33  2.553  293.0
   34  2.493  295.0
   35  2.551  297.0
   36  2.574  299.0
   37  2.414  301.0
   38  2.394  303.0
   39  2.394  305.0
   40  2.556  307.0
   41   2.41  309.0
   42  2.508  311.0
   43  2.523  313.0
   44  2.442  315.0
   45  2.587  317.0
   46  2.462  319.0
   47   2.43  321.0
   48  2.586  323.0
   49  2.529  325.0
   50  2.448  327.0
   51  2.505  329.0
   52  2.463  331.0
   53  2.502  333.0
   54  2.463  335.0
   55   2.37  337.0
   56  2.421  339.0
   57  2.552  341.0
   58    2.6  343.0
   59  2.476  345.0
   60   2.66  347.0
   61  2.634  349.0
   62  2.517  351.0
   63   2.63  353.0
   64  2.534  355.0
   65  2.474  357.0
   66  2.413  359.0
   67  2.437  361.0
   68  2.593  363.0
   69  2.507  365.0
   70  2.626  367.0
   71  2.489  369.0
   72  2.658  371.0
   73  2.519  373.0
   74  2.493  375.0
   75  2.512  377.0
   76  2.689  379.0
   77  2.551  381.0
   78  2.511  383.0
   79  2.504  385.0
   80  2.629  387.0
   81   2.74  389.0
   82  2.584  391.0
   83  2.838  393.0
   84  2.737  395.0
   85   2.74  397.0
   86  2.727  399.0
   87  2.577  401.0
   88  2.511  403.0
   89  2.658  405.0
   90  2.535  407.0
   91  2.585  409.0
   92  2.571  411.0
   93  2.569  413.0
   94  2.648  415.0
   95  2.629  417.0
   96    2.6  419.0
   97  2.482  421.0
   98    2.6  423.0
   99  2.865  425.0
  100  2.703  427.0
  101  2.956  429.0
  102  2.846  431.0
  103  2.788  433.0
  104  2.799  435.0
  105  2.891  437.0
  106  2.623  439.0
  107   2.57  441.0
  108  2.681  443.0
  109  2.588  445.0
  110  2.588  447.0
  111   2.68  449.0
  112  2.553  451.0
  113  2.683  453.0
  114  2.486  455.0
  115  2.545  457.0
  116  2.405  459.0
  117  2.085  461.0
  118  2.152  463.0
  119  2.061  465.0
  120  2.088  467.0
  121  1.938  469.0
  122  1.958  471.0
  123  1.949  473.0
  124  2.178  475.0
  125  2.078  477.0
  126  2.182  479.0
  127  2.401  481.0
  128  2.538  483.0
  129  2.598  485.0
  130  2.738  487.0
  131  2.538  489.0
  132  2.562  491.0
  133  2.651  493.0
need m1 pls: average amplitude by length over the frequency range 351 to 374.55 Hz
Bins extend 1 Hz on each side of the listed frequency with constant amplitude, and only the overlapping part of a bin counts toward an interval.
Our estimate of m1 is 2.53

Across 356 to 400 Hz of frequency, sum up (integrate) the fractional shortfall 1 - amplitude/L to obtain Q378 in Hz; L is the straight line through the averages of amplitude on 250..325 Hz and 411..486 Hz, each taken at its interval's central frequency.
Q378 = -2.1 Hz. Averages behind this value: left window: 2.45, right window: 2.49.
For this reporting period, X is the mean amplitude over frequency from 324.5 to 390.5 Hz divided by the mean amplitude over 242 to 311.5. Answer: 1.0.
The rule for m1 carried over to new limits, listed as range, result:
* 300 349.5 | 2.49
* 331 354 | 2.53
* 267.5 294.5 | 2.48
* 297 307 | 2.47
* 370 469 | 2.59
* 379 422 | 2.62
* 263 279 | 2.47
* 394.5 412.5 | 2.62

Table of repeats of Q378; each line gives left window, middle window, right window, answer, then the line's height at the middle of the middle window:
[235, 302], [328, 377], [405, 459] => 0.36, 2.54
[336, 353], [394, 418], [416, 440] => 0.50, 2.68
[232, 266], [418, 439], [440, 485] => -3.61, 2.34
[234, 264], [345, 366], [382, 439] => 0.18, 2.56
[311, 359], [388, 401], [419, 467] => -0.84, 2.55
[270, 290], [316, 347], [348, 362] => 0.10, 2.51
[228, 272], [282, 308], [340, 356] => -0.12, 2.47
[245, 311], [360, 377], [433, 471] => -0.64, 2.45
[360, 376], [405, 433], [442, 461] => -1.29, 2.55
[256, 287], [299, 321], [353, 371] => 0.04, 2.48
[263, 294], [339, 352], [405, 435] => 0.05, 2.57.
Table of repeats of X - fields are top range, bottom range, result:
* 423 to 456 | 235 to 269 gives 1.14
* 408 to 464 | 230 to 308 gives 1.08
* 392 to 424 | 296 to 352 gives 1.05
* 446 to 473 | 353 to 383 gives 0.91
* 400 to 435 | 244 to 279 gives 1.12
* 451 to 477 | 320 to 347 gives 0.89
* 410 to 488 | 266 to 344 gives 1.00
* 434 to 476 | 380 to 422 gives 0.92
